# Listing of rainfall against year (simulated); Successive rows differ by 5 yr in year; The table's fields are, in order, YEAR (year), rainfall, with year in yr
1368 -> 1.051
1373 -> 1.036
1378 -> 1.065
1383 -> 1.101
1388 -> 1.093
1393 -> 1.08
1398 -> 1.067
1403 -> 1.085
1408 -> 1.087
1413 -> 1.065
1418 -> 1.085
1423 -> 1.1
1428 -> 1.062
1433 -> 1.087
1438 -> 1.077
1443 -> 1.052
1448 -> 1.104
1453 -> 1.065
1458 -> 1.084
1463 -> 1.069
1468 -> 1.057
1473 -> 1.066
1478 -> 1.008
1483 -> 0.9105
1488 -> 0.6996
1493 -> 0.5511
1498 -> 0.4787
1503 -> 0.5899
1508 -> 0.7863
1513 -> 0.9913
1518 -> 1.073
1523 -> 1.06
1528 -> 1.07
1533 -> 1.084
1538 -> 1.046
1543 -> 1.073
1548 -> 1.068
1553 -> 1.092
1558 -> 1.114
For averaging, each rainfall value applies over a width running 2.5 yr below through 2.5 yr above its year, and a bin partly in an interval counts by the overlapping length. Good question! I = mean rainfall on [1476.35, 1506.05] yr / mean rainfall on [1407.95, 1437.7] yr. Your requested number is 0.6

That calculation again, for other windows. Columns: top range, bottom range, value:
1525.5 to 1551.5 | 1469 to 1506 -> 1.39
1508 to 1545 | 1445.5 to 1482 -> 0.98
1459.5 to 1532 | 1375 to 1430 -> 0.83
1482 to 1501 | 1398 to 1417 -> 0.59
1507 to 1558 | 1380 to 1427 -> 0.96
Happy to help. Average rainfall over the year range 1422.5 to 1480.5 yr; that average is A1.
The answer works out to 1.07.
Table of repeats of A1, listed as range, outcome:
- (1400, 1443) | 1.08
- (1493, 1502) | 0.517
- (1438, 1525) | 0.924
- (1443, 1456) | 1.08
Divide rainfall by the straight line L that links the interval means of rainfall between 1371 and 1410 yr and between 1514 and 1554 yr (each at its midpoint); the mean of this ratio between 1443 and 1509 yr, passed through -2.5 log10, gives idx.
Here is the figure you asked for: 0.20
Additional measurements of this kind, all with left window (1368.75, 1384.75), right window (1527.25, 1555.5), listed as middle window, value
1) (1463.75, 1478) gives 0.02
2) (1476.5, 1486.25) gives 0.15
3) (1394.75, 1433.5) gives -0.01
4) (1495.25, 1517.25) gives 0.40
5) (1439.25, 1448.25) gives 0.00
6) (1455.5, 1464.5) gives -0.01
